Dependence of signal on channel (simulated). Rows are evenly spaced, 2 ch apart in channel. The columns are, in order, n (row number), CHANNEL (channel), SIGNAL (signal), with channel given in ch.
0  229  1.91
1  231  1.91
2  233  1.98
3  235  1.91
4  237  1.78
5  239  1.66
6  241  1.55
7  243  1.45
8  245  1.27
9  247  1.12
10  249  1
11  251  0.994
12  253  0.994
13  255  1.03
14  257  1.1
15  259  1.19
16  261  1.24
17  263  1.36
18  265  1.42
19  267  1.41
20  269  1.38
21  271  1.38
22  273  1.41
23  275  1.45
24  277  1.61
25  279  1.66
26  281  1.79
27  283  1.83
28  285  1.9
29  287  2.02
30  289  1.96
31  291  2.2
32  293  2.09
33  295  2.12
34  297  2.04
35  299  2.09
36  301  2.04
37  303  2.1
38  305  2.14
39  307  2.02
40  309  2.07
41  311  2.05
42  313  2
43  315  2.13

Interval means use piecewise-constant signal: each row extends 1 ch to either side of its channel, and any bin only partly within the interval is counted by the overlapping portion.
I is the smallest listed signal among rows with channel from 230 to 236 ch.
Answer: 1.91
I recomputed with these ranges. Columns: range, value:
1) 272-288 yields 1.41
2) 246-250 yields 1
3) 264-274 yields 1.38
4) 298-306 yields 2.04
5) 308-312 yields 2.05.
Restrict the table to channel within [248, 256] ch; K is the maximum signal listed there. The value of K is 1.03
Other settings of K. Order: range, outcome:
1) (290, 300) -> 2.2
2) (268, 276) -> 1.45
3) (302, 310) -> 2.14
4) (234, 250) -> 1.91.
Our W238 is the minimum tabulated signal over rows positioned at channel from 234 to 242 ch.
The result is 1.55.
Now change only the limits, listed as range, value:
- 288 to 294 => 1.96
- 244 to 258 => 0.994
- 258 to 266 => 1.19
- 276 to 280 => 1.61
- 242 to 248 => 1.12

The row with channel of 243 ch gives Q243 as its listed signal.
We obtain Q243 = 1.45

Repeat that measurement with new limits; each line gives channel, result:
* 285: 1.9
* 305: 2.14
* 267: 1.41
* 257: 1.1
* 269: 1.38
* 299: 2.09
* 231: 1.91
